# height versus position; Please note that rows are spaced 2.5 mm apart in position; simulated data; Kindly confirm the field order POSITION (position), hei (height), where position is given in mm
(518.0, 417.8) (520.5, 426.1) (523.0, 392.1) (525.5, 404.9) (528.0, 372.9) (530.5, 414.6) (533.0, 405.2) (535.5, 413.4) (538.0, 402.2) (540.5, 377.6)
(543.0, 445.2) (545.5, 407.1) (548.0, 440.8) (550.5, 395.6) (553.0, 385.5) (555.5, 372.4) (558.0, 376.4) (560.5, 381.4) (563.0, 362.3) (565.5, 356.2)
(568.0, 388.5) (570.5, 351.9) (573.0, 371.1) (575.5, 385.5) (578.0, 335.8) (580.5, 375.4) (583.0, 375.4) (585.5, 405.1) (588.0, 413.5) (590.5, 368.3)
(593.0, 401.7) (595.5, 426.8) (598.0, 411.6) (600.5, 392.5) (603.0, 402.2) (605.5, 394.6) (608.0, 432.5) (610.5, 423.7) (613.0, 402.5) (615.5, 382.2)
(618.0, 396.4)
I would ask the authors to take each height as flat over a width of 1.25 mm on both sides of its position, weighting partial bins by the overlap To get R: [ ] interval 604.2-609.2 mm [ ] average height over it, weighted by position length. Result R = 413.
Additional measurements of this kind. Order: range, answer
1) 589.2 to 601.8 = 400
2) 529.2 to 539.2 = 409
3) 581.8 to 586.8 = 391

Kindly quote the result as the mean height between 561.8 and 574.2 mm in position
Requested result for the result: 366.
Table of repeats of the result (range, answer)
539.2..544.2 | 411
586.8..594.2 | 394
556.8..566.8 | 369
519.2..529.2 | 399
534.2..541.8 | 398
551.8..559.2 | 378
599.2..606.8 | 397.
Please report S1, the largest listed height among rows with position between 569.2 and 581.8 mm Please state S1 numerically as 385.5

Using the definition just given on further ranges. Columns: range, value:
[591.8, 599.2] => 426.8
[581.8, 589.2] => 413.5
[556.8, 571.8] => 388.5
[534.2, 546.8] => 445.2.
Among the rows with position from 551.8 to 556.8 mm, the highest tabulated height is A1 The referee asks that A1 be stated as 385.5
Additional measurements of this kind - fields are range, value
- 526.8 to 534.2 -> 414.6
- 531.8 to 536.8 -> 413.4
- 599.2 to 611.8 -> 432.5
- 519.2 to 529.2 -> 426.1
